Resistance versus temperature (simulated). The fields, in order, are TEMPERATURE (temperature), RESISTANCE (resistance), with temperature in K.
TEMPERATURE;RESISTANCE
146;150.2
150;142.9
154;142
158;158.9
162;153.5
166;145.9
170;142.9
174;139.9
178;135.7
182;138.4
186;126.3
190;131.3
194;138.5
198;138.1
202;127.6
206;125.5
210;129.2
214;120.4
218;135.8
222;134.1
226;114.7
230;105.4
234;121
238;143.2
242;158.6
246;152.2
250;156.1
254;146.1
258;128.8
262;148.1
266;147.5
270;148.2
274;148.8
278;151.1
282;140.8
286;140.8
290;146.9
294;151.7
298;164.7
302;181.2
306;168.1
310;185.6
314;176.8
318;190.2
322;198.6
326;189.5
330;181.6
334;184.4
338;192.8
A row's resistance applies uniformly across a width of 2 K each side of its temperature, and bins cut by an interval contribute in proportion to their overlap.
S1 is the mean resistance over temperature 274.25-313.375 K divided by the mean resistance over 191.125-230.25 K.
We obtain 1.24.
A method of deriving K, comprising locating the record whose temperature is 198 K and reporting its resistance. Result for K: 138.1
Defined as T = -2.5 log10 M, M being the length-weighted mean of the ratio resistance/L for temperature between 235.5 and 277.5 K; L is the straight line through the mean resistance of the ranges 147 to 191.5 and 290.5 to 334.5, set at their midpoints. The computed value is 0.11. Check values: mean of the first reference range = 142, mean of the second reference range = 178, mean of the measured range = 148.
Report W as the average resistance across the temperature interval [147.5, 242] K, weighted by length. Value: 135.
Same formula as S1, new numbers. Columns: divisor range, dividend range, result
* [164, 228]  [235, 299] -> 1.11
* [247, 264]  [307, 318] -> 1.25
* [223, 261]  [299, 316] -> 1.30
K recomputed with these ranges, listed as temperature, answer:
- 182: 138.4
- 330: 181.6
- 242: 158.6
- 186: 126.3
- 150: 142.9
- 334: 184.4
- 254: 146.1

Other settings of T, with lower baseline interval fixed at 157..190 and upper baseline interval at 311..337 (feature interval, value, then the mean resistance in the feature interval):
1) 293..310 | 0.07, 170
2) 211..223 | 0.19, 130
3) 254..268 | 0.18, 142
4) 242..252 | 0.06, 155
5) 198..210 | 0.17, 129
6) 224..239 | 0.31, 120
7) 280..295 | 0.21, 145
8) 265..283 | 0.17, 148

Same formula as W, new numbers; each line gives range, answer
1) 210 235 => 123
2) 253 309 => 152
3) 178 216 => 131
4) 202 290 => 138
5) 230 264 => 142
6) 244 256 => 151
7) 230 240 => 127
